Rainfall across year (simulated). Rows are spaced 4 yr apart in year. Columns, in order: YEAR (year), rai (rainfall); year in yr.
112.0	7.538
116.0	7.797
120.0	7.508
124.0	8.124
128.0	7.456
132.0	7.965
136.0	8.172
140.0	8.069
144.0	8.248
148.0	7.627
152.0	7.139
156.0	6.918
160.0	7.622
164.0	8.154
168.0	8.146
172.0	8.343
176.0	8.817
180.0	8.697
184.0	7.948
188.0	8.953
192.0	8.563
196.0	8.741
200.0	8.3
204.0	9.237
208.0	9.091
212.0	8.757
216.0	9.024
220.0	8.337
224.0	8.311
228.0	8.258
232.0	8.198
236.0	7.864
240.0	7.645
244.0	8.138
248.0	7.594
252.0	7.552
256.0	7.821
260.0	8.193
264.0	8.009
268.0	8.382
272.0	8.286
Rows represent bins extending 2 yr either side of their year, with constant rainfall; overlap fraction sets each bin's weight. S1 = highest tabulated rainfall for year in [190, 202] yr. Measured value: 8.741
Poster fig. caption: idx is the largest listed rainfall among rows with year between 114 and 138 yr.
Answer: 8.172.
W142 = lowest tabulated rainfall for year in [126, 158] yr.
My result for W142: 6.918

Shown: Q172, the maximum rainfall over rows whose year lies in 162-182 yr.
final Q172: 8.817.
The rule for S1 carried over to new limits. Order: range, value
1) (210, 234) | 9.024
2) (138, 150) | 8.248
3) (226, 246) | 8.258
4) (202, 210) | 9.237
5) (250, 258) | 7.821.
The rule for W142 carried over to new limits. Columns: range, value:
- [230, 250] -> 7.594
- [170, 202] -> 7.948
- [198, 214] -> 8.3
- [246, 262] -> 7.552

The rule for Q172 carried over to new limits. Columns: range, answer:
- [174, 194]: 8.953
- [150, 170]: 8.154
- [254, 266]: 8.193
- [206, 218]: 9.091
